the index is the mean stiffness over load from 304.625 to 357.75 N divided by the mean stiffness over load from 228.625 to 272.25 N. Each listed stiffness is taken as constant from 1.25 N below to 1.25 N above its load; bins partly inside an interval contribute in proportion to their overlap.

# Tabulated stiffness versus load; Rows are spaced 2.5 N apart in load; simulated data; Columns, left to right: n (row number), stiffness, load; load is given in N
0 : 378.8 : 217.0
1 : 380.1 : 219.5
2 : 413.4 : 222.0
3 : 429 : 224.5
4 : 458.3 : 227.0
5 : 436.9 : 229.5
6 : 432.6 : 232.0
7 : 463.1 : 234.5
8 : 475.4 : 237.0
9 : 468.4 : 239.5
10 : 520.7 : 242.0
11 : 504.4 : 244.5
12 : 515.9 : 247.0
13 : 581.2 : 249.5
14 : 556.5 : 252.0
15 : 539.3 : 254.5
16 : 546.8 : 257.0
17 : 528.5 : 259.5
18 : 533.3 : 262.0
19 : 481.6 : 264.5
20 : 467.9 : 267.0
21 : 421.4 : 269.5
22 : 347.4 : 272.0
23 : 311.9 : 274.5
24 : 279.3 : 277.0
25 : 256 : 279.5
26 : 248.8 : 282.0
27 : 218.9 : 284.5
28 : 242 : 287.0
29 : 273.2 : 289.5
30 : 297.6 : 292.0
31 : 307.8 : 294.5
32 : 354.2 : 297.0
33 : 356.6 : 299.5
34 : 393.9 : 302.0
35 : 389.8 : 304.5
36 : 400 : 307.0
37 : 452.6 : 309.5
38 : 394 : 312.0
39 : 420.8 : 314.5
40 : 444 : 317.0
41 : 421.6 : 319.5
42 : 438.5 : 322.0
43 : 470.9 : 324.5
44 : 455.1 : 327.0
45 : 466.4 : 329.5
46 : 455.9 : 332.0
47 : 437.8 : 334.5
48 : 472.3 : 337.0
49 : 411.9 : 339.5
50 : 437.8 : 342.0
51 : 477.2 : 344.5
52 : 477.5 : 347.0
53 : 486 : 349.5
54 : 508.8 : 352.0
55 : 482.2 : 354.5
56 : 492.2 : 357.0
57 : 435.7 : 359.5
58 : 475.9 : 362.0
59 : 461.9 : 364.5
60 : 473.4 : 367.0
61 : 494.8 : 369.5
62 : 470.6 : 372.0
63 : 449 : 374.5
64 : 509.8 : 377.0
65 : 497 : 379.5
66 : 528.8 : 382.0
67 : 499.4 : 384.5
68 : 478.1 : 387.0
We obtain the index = 0.91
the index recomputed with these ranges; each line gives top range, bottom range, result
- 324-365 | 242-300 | 1.16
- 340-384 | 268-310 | 1.47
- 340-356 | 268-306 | 1.51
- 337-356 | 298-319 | 1.15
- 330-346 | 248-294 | 1.14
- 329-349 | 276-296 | 1.71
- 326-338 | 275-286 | 1.80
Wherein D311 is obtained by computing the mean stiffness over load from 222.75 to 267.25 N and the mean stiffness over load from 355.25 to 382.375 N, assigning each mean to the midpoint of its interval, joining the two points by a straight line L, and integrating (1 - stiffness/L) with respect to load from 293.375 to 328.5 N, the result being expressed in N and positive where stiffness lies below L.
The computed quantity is 5.71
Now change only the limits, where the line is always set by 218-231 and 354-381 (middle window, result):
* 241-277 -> -3.9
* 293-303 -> 2.2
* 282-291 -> 4.0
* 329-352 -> 0.3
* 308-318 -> 0.6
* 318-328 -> 0.3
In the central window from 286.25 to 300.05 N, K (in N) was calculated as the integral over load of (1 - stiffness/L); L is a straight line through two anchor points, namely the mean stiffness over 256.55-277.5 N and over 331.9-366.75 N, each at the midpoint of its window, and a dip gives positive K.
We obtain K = 4.4 N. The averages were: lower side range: 437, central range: 305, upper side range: 466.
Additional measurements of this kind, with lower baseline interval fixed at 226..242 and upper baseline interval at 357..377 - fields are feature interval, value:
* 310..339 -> 1.52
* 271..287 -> 6.58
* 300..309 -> 1.34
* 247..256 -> -1.77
